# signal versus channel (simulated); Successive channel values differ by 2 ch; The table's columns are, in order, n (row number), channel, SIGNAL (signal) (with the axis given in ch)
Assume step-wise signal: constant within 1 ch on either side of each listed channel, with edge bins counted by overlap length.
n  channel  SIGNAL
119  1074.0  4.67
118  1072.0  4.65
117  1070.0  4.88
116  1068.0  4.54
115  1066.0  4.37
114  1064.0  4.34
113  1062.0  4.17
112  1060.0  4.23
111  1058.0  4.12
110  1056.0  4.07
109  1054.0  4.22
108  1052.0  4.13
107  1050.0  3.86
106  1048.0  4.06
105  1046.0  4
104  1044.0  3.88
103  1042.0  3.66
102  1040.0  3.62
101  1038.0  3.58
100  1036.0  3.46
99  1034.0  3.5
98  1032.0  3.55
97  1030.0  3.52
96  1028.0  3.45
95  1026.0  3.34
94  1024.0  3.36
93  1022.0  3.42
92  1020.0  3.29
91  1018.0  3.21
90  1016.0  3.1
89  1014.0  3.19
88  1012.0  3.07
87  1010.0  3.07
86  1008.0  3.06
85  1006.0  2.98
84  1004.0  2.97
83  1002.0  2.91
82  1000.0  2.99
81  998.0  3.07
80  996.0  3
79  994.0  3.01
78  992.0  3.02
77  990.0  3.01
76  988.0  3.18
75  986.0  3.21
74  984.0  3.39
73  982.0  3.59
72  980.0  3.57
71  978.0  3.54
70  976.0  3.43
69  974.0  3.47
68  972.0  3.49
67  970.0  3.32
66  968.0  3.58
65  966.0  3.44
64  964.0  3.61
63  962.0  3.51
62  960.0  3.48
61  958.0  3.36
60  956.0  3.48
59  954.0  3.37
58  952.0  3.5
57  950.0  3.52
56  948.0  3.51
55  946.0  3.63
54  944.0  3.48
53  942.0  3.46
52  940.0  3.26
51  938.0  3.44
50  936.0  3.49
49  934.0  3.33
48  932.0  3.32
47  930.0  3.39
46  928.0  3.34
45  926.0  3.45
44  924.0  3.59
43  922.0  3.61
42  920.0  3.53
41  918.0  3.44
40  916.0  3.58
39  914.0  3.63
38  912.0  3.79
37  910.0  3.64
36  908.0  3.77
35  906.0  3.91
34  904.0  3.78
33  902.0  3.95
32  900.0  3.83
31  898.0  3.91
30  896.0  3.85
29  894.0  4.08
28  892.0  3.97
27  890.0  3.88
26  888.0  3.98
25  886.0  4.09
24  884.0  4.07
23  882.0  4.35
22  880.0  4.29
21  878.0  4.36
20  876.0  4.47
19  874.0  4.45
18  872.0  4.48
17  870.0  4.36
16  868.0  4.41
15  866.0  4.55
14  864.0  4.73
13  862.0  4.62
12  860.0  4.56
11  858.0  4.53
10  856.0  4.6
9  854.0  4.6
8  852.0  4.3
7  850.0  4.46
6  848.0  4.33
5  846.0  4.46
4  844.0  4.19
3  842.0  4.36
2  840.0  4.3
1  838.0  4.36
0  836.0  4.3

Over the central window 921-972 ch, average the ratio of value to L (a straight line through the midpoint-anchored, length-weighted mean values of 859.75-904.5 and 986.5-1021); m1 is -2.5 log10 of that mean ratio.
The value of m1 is 0.04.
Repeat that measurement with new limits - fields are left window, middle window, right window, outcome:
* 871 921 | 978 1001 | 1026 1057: 0.20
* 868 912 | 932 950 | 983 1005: 0.04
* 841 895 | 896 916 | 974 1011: 0.06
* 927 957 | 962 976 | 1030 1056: 0.01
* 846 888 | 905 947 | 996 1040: 0.13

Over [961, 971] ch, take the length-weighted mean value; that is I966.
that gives 3.49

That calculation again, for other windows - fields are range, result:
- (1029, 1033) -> 3.54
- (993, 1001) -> 3.02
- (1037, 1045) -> 3.68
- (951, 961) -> 3.44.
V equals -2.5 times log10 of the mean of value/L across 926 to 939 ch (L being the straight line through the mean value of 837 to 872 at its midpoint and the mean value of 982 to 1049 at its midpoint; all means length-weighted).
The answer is 0.15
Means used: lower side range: 4.45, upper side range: 3.31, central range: 3.39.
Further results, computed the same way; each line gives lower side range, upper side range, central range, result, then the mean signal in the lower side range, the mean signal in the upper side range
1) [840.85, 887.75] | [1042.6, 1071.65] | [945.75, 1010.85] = 0.28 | 4.41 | 4.21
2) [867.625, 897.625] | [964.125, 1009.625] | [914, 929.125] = 0.10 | 4.2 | 3.24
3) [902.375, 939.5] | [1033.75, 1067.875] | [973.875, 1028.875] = 0.19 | 3.56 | 3.98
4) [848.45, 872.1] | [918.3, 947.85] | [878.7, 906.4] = 0.01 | 4.51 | 3.45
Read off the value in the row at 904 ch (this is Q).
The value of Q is 3.78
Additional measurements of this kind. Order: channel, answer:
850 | 4.46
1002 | 2.91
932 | 3.32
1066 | 4.37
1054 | 4.22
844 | 4.19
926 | 3.45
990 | 3.01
